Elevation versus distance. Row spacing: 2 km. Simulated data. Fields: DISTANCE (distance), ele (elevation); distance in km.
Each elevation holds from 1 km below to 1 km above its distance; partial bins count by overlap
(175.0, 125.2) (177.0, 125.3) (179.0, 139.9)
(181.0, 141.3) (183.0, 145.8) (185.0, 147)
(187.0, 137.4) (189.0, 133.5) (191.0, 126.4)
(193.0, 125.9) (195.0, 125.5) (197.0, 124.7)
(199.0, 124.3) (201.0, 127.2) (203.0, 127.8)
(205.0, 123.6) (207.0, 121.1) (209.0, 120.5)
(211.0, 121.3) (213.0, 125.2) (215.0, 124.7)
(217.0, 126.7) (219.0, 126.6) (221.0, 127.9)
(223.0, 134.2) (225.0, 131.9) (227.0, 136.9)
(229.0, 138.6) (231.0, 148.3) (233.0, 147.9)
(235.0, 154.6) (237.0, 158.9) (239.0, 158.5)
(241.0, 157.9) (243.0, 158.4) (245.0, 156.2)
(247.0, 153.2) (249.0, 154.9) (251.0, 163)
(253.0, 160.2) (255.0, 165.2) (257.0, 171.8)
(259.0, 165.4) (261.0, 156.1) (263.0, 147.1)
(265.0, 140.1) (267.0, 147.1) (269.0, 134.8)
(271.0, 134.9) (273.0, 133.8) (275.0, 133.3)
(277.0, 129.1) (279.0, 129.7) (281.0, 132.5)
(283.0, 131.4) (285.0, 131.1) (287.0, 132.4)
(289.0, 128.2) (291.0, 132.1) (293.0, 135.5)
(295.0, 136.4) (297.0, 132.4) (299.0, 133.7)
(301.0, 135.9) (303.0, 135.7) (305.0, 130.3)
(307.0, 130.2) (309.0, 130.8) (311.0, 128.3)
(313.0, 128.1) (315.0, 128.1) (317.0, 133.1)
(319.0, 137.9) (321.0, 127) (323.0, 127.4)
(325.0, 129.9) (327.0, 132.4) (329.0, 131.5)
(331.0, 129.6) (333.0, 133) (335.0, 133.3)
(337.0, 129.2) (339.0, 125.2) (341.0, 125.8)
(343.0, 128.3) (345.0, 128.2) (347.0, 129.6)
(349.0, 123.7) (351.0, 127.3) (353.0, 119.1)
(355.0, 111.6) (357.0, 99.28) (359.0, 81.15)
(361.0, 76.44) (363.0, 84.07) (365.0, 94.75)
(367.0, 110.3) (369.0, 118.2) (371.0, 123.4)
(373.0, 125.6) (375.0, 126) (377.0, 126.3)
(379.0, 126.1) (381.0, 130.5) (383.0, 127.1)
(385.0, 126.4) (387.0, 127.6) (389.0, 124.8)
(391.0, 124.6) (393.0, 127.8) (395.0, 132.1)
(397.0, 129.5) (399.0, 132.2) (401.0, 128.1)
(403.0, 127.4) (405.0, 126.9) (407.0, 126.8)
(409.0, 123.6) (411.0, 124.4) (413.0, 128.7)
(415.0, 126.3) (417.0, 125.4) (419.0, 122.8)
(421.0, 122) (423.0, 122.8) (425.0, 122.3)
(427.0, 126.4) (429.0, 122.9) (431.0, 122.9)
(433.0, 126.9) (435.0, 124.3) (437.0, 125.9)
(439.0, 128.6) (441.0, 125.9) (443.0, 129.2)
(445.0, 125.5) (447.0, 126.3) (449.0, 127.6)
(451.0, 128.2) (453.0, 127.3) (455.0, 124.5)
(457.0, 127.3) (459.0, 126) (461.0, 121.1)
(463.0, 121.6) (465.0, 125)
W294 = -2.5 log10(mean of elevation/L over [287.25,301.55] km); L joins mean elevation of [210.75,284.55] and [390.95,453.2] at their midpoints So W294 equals 0.047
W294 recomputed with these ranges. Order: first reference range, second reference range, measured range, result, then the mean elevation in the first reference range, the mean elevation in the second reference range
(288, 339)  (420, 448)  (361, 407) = 0.05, 131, 125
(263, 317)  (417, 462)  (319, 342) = 0.01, 133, 125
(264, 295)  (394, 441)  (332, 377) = 0.12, 134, 126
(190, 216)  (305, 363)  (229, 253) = -0.24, 124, 123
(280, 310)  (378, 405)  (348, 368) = 0.25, 133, 128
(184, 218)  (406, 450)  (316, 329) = -0.04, 127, 125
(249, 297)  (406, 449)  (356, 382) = 0.20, 142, 125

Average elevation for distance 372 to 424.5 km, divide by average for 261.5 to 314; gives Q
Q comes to 0.9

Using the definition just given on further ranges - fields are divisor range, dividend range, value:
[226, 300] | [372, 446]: 0.87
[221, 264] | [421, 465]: 0.82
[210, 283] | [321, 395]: 0.84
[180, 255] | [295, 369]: 0.89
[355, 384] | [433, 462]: 1.14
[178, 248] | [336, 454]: 0.90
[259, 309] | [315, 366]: 0.89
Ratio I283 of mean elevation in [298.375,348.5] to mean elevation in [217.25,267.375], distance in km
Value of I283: 0.87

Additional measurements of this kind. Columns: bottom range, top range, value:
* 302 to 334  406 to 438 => 0.95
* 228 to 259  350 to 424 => 0.76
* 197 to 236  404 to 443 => 0.96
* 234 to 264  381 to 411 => 0.80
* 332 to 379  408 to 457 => 1.08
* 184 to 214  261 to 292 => 1.06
